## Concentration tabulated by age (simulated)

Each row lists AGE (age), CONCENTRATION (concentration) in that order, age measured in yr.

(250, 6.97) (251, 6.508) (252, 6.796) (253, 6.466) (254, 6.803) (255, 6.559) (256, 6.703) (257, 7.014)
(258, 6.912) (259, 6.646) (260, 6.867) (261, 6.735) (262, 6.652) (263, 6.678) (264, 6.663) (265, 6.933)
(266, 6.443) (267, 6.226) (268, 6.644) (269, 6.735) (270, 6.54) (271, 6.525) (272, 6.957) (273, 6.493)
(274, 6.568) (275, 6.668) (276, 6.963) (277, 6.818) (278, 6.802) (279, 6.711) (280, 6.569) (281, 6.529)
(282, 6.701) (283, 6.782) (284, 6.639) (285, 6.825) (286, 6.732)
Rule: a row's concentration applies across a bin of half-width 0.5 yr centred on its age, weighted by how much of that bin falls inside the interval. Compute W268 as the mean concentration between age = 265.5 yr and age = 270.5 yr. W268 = 6.52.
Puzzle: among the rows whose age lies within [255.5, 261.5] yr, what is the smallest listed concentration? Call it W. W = 6.646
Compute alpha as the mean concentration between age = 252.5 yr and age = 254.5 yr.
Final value 6.63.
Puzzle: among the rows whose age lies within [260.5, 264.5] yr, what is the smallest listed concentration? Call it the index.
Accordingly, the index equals 6.652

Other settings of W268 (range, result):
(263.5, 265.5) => 6.8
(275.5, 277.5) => 6.89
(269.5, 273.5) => 6.63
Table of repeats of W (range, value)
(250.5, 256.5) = 6.466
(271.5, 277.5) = 6.493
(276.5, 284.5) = 6.529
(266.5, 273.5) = 6.226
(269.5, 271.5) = 6.525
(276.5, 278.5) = 6.802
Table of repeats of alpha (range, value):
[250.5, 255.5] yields 6.63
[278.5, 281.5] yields 6.6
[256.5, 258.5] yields 6.96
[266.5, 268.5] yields 6.44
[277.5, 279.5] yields 6.76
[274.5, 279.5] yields 6.79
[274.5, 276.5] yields 6.82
